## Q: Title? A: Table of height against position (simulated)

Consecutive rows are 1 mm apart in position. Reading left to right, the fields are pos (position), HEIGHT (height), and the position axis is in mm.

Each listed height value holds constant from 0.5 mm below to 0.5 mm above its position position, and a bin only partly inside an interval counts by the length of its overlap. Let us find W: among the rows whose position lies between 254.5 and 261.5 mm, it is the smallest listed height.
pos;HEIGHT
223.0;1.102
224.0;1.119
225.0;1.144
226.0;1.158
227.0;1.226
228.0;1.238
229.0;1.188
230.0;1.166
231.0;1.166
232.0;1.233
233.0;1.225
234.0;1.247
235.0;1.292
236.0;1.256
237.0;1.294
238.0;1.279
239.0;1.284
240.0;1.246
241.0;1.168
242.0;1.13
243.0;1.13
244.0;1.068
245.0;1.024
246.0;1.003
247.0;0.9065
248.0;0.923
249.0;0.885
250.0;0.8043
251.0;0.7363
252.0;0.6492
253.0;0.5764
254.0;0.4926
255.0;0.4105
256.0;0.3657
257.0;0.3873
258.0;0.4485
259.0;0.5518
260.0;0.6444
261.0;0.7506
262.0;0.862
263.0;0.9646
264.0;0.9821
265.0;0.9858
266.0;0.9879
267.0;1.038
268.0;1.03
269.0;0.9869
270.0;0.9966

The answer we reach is 0.3657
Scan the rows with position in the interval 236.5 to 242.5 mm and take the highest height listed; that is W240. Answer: 1.294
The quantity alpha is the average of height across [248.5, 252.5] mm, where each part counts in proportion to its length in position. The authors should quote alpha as 0.769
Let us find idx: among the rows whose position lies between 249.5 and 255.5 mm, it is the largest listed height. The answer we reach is 0.8043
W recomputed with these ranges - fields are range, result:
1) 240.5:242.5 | 1.13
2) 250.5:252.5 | 0.6492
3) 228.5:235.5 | 1.166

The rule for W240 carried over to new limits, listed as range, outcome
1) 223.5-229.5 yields 1.238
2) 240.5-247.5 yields 1.168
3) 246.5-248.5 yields 0.923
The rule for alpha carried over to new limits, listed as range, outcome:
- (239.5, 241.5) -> 1.21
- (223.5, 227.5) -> 1.16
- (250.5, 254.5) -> 0.614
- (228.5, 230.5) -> 1.18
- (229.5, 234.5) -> 1.21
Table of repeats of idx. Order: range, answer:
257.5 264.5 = 0.9821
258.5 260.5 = 0.6444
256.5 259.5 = 0.5518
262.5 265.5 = 0.9858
